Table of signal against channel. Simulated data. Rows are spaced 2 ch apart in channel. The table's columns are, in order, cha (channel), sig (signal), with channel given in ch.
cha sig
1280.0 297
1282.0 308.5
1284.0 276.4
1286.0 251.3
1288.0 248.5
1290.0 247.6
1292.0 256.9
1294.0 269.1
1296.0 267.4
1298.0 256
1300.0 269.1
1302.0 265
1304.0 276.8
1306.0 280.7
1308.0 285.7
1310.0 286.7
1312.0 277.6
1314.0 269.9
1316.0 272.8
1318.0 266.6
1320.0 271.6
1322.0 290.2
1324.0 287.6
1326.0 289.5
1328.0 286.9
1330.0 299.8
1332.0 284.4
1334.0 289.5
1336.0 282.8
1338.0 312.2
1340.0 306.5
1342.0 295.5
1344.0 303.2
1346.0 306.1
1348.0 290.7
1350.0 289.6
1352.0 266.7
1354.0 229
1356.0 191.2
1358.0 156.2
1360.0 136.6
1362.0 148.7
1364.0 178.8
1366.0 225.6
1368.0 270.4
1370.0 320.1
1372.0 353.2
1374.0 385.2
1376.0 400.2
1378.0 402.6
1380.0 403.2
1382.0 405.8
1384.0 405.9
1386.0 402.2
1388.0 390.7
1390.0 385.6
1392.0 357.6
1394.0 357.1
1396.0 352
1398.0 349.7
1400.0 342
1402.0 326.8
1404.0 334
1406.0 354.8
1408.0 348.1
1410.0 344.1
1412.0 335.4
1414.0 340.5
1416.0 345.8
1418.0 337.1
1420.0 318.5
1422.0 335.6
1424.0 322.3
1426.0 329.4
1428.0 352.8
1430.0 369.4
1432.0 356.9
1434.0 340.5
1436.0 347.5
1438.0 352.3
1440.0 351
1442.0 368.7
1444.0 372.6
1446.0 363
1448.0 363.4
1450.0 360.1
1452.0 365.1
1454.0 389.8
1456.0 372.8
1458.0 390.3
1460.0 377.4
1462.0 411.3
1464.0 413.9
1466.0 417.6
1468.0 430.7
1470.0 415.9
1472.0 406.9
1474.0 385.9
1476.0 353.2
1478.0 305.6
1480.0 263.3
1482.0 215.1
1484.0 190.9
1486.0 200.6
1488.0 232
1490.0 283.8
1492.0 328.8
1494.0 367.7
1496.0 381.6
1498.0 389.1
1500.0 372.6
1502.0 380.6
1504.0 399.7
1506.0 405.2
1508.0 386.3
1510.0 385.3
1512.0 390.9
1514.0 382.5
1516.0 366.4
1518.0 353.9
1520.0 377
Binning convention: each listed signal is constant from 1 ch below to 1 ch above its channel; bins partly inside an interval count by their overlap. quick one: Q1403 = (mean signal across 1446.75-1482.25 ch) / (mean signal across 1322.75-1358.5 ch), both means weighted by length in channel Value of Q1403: 1.34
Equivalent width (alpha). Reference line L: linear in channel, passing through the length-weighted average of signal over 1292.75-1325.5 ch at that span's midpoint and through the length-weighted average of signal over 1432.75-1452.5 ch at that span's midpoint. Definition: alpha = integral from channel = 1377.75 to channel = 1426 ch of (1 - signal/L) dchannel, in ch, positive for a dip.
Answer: -3.6 ch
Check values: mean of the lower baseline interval 275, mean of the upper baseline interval 358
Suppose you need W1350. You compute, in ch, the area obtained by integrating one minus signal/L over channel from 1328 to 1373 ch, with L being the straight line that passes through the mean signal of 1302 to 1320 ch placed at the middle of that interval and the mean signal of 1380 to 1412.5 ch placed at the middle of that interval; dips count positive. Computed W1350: 7.7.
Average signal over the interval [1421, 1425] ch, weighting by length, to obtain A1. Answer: 329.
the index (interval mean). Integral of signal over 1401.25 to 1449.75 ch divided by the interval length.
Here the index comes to 347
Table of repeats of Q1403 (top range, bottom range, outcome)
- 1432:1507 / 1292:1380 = 1.27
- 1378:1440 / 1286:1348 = 1.27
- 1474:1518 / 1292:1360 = 1.23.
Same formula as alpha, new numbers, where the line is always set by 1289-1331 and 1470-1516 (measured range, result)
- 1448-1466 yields -3.3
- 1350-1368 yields 5.6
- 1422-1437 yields -1.3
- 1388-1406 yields -2.8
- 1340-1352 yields -0.3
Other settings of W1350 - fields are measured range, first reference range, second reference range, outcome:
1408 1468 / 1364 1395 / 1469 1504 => -3.9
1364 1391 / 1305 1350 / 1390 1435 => -3.1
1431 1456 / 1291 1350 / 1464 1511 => -2.5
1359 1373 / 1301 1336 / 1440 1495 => 3.2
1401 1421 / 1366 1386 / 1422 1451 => 1.1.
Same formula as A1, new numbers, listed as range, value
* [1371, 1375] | 369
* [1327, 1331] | 293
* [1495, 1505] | 385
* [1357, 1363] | 147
